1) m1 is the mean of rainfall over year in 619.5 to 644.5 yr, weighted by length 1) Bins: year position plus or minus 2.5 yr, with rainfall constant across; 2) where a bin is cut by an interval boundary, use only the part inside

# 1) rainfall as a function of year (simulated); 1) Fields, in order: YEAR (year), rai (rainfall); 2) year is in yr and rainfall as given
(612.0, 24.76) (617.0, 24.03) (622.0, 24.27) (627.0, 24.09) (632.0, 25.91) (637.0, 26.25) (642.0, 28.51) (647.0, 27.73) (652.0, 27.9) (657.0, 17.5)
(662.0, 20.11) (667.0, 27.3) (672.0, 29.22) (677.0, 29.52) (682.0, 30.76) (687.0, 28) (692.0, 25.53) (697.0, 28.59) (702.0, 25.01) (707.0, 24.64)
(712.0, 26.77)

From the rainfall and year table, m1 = 25.8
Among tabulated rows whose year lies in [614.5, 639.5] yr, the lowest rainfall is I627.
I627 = 24.03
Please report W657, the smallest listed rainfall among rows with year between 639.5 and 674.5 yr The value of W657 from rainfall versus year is 17.5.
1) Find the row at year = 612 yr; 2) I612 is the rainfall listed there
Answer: 24.76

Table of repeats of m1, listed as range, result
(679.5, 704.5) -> 27.6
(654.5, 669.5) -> 21.6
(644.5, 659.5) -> 24.4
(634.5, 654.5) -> 27.6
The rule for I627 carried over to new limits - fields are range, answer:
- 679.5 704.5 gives 25.01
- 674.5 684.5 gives 29.52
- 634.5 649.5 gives 26.25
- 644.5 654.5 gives 27.73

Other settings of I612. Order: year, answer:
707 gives 24.64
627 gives 24.09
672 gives 29.22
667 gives 27.3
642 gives 28.51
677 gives 29.52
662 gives 20.11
